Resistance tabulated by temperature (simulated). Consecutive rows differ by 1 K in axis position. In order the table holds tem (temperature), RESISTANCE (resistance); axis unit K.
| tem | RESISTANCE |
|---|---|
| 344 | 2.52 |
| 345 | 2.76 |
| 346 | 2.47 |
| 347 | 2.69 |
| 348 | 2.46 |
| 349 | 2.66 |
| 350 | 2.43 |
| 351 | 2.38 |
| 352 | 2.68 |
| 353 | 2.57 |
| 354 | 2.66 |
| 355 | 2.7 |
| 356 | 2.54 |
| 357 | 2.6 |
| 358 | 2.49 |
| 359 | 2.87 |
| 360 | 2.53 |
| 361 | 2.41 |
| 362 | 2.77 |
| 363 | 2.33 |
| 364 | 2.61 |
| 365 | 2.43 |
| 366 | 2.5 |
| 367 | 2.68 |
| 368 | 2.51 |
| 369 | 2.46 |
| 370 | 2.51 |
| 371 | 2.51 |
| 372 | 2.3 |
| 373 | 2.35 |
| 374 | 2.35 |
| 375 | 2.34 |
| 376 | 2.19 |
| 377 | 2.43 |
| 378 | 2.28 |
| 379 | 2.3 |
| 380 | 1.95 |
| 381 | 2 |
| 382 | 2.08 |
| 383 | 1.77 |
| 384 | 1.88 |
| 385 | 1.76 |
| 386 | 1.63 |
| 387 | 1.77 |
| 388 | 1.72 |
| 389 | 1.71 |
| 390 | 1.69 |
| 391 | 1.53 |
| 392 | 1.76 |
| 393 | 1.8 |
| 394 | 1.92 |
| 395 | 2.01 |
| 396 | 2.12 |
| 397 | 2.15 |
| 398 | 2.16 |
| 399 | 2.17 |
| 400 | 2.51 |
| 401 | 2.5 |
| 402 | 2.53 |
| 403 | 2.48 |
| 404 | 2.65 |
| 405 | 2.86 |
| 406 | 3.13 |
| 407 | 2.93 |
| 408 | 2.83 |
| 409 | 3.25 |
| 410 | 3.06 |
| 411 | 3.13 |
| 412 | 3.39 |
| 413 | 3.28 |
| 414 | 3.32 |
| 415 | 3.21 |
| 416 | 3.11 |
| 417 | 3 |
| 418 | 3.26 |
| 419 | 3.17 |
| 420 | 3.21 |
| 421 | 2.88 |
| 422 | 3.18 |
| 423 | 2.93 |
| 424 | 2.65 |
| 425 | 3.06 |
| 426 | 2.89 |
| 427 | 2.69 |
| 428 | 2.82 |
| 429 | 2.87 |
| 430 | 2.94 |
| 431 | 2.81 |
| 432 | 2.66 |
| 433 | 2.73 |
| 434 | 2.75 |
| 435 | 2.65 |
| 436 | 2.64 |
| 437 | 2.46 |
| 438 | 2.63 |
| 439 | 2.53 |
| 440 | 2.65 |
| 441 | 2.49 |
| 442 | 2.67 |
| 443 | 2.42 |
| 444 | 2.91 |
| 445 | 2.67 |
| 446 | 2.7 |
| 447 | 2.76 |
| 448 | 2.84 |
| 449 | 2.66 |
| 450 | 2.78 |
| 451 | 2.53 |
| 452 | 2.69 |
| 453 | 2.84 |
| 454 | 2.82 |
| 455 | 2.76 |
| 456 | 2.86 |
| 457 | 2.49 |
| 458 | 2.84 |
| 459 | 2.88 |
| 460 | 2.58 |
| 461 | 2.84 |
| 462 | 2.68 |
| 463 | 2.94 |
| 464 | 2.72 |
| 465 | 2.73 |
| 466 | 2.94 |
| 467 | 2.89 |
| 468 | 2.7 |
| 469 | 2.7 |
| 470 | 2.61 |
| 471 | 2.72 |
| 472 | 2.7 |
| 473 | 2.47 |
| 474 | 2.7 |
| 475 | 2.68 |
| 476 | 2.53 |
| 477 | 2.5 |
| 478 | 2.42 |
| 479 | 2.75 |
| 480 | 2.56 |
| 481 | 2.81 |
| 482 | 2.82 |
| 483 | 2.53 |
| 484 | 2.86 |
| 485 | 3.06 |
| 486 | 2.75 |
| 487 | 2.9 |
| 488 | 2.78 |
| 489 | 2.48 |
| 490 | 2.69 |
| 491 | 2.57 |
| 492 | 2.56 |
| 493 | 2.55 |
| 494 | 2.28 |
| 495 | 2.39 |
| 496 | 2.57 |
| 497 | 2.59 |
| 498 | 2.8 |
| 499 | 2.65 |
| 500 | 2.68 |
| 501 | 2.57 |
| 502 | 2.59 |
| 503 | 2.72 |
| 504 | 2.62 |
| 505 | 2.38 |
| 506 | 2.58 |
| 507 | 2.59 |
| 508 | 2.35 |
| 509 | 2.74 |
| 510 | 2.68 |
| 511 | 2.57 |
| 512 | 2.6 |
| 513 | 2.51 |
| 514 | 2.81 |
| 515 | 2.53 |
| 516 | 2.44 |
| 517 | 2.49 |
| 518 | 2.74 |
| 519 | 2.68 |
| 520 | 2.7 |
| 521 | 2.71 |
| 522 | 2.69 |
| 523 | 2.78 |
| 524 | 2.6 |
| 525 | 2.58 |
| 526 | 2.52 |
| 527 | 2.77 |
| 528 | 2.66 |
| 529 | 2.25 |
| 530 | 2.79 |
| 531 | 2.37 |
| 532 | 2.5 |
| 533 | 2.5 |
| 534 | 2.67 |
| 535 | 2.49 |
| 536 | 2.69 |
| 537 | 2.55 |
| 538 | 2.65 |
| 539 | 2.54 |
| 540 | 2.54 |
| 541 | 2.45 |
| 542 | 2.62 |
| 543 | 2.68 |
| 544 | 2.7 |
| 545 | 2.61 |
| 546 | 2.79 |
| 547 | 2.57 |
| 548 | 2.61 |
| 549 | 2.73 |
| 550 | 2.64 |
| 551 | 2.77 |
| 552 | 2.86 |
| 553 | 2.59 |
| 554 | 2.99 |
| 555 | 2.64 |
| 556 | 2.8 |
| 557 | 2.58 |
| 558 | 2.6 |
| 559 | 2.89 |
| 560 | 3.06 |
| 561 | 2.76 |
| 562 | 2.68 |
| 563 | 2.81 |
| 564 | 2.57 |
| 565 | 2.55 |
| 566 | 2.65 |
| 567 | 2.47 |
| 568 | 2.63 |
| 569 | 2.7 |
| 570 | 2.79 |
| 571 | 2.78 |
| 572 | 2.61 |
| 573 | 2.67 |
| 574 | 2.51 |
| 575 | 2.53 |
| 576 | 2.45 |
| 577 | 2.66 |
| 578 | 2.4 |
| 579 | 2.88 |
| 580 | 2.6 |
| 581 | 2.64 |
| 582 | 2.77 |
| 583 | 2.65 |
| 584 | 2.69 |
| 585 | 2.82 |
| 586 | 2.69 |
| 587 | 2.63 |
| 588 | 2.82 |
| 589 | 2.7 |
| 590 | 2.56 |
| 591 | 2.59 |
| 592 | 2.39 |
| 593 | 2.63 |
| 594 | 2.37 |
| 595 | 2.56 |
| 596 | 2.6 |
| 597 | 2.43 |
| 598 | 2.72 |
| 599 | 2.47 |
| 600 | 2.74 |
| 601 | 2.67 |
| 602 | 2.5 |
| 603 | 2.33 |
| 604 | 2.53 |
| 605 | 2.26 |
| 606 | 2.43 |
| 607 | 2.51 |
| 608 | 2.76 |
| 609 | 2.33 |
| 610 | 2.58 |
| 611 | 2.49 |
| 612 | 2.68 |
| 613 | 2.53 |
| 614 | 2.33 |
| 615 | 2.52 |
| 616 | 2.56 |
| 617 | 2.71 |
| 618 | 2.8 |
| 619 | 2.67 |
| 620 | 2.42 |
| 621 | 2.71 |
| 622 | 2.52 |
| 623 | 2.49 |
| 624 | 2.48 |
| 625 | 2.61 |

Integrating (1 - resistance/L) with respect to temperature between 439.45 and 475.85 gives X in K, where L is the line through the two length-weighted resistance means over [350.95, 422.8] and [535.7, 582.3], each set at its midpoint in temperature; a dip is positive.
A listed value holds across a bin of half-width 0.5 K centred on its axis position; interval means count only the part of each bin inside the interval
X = -2.2 K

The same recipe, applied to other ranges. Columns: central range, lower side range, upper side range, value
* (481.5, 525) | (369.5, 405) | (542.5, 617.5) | -3.72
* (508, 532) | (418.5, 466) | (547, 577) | 0.91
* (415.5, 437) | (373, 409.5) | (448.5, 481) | -3.99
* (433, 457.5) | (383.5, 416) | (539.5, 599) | -1.97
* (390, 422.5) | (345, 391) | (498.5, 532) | -3.85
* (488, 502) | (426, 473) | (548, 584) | 0.67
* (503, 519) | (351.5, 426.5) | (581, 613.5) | -0.23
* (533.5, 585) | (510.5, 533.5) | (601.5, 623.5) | -1.86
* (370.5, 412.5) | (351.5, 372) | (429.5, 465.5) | 5.34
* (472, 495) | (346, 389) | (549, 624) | -1.37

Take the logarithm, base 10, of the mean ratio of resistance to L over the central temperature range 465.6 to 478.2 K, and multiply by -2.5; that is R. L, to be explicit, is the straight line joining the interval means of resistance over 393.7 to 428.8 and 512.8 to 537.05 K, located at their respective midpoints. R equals 0.02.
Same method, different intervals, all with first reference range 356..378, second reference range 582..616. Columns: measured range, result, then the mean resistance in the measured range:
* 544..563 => -0.076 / 2.73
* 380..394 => 0.359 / 1.79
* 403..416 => -0.223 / 3.06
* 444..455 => -0.094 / 2.74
